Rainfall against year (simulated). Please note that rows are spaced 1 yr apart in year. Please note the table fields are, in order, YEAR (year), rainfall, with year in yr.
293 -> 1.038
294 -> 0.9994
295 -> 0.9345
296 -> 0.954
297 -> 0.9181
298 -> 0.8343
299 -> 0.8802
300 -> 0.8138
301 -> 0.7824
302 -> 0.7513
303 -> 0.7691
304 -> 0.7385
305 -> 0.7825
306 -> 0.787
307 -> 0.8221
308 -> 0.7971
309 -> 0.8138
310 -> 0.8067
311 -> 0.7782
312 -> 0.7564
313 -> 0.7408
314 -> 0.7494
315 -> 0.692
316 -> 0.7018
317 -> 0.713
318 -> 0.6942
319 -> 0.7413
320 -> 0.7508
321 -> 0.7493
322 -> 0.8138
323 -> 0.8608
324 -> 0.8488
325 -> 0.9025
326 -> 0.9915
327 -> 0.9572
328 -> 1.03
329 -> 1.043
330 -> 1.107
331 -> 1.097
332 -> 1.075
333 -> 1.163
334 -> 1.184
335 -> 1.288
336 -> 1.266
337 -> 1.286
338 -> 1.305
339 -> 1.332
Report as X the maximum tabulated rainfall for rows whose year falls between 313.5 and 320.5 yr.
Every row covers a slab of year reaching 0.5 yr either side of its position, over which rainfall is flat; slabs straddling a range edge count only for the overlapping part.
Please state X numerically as 0.7508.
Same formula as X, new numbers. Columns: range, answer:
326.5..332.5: 1.107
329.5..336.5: 1.288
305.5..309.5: 0.8221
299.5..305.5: 0.8138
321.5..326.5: 0.9915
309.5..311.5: 0.8067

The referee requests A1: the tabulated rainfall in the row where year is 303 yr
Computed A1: 0.7691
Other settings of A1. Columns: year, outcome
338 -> 1.305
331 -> 1.097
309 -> 0.8138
